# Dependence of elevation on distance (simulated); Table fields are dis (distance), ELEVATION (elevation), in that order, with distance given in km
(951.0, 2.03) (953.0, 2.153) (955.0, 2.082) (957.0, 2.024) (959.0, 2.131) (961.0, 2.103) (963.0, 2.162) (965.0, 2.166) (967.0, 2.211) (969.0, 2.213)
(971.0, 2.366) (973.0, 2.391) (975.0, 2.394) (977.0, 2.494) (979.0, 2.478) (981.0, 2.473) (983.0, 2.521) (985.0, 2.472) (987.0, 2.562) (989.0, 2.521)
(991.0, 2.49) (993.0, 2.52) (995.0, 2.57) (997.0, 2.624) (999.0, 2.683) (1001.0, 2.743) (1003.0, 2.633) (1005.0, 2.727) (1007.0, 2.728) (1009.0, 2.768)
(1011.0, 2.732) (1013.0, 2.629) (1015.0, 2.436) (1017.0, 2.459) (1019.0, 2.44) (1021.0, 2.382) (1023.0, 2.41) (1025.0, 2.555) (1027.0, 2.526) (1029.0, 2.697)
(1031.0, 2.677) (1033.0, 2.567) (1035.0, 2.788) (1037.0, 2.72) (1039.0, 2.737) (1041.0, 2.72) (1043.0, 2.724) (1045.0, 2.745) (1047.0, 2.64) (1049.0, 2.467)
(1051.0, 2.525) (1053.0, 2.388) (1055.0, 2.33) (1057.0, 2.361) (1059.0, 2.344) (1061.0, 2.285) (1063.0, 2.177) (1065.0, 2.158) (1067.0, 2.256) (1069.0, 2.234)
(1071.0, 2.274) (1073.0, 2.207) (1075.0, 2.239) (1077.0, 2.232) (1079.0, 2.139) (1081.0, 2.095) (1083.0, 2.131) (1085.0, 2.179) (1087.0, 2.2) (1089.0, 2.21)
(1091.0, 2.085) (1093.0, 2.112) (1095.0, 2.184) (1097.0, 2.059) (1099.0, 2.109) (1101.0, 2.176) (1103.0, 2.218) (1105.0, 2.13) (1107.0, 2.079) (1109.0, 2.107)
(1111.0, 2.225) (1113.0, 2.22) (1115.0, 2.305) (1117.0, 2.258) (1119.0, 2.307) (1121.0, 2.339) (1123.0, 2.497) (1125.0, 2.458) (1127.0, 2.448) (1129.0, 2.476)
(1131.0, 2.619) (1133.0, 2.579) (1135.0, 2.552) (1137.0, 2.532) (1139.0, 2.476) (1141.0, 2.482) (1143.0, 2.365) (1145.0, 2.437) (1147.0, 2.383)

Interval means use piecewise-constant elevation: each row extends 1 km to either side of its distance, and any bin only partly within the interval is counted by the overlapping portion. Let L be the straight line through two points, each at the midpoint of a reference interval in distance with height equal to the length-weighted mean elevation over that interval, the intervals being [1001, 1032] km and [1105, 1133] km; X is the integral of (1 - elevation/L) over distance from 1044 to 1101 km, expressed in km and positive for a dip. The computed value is 4.5 km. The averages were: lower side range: 2.59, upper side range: 2.34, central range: 2.26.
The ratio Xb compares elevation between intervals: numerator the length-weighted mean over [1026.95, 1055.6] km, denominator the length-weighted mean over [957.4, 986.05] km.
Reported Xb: 1.1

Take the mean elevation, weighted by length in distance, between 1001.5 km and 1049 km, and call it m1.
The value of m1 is 2.63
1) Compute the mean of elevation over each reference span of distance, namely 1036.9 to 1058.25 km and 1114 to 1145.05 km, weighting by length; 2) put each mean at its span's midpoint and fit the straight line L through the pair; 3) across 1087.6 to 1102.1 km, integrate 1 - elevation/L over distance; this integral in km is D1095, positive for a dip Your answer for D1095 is 2.1 km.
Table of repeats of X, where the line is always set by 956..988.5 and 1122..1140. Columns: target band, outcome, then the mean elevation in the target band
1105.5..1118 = 1.5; 2.2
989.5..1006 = -1.9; 2.62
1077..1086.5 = 1.2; 2.15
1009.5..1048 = -3.5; 2.61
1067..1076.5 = 0.8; 2.24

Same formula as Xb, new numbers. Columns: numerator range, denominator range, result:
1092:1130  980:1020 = 0.87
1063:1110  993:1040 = 0.83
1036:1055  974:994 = 1.05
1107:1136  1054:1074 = 1.05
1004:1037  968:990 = 1.06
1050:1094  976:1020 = 0.87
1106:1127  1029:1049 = 0.85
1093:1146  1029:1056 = 0.89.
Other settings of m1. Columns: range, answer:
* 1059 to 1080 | 2.23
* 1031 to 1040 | 2.7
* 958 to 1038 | 2.5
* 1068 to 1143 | 2.28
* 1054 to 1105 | 2.2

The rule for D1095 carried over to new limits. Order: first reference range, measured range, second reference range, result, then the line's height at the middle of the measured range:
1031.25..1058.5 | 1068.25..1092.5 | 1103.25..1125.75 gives 2.4 km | 2.42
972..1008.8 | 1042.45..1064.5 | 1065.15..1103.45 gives -1.3 km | 2.3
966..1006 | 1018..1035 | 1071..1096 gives -1.3 km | 2.37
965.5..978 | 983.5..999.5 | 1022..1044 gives -0.7 km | 2.44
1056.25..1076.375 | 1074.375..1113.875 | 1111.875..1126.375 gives 2.5 km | 2.3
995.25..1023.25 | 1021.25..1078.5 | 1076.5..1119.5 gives -1.3 km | 2.4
